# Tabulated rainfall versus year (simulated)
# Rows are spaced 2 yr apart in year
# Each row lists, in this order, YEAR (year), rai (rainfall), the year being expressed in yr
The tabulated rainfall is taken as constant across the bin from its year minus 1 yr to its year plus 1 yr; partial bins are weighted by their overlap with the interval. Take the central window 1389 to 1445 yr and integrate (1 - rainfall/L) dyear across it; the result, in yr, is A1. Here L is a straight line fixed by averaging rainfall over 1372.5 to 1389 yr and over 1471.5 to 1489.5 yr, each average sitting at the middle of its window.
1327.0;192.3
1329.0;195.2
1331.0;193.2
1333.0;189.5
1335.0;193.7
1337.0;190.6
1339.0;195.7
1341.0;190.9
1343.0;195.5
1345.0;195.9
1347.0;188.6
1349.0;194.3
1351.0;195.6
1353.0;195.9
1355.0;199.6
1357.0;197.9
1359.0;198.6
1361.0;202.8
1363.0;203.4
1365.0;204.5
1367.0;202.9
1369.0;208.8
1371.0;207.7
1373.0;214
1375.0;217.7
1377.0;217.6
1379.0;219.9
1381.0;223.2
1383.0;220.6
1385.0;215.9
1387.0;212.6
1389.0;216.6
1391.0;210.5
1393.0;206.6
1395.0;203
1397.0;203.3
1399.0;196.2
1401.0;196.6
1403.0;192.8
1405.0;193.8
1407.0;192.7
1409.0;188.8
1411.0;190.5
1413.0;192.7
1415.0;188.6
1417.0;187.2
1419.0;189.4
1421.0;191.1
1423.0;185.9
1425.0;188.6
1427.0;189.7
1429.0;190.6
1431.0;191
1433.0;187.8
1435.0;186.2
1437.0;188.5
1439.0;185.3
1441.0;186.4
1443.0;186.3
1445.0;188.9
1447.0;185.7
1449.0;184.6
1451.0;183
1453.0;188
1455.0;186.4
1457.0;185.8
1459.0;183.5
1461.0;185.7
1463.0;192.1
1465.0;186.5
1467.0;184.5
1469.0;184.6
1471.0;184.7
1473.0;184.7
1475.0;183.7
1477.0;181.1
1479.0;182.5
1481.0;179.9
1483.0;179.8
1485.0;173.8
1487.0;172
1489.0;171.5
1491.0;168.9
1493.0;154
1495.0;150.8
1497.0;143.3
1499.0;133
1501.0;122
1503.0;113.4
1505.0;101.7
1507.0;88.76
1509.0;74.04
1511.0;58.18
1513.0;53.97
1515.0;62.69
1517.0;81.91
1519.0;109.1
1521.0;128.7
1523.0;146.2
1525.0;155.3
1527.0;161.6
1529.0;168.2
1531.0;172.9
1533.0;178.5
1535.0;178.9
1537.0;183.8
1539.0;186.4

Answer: 3.1 yr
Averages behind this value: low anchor 218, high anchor 179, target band 193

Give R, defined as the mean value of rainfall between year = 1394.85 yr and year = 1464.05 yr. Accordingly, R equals 189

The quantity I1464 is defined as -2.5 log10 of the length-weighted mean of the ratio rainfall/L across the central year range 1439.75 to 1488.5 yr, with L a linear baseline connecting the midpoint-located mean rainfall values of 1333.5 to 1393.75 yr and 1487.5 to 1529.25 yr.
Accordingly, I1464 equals -0.25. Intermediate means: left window 204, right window 121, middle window 184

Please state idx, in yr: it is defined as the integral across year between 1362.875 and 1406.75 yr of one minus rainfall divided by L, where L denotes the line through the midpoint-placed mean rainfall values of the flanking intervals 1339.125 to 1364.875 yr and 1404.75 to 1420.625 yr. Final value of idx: -3.4 yr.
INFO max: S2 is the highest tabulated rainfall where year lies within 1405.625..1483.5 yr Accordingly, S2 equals 192.7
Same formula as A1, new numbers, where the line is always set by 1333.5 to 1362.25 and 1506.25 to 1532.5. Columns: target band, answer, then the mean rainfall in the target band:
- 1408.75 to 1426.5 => -2.96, 189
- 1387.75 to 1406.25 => -3.23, 202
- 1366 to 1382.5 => -2.84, 214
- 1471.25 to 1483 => -4.24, 182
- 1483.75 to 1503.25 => -3.94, 152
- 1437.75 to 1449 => -2.73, 186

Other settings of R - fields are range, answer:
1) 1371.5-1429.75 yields 201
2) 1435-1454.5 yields 186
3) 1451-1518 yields 151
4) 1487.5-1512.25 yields 124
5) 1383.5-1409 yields 203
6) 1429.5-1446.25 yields 188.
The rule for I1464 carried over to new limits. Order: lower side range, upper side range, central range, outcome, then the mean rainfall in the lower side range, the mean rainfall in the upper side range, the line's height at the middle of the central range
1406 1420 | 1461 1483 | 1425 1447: -0.001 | 190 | 184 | 188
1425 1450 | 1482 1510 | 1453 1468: -0.110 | 188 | 139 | 169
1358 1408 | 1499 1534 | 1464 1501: -0.215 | 207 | 117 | 140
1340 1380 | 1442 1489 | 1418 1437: 0.009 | 203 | 184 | 190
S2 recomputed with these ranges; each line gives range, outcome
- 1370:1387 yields 223.2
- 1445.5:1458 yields 188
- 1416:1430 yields 191.1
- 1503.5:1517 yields 101.7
